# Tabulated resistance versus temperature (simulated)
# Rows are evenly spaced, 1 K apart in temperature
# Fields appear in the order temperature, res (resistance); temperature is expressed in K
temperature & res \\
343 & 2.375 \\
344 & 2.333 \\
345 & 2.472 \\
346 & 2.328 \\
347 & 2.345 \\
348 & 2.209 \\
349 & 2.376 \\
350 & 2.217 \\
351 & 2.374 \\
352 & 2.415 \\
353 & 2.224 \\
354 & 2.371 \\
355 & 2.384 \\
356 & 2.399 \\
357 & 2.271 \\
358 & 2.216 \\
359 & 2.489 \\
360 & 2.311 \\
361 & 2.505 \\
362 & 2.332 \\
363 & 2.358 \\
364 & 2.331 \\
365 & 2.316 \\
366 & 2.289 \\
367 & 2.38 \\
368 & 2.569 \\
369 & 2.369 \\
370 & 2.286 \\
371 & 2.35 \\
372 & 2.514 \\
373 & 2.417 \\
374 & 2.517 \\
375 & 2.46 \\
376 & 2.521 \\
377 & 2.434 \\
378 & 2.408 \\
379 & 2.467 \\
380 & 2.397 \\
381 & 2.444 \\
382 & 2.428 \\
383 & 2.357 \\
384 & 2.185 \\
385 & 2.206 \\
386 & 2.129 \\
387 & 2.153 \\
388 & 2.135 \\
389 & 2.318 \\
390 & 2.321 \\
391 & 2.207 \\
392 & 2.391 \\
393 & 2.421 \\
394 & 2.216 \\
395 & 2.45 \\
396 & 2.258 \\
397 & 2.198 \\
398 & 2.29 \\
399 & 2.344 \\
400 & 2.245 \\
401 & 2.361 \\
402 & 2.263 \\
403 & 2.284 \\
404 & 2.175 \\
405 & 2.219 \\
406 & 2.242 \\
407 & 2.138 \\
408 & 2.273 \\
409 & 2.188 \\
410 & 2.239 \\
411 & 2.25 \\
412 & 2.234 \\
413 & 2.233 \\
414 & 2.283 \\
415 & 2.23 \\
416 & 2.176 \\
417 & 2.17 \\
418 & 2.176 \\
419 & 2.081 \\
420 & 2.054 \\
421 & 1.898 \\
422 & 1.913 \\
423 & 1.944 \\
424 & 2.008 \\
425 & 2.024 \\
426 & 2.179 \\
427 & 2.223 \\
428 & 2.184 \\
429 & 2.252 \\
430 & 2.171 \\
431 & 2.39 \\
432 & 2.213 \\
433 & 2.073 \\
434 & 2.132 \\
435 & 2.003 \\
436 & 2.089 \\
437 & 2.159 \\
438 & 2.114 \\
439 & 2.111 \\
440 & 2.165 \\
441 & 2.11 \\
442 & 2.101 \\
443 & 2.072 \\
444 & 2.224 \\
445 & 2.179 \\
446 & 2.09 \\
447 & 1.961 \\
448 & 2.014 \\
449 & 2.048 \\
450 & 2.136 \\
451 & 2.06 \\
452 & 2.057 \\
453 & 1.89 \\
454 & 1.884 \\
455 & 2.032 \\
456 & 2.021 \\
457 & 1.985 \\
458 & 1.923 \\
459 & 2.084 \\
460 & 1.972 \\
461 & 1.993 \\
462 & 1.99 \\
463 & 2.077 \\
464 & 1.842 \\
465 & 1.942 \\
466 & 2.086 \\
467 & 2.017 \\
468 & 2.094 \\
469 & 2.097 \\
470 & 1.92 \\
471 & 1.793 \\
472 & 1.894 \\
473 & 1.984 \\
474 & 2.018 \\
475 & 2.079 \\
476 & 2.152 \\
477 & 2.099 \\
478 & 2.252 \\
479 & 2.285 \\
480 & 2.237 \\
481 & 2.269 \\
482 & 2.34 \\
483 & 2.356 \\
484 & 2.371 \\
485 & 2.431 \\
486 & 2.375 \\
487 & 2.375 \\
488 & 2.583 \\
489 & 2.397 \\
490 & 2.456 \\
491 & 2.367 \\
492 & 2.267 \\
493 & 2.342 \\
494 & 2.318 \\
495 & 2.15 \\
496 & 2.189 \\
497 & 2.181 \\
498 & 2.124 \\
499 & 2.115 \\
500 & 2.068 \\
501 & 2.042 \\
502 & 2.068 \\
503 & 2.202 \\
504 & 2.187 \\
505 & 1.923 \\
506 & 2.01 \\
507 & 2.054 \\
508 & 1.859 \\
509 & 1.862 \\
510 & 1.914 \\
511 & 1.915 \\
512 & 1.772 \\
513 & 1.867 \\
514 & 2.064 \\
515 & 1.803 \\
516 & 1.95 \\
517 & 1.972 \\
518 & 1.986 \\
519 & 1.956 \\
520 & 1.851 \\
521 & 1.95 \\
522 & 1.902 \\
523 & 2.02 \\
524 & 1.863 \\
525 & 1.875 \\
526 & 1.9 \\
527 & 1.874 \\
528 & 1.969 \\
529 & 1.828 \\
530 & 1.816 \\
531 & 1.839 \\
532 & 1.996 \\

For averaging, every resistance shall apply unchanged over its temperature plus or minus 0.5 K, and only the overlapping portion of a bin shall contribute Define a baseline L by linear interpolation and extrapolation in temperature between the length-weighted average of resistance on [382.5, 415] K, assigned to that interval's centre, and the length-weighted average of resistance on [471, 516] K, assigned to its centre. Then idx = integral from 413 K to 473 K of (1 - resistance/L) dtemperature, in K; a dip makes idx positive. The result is 3.7 K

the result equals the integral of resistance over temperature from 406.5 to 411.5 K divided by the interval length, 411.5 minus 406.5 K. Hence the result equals 2.22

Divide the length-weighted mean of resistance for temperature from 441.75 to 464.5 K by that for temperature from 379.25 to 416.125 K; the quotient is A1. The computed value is 0.9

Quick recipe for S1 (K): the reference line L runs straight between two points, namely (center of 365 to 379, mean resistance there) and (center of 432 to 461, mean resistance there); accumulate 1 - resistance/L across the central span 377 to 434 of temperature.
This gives 0.8 K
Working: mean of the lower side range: 2.42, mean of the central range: 2.23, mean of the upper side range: 2.06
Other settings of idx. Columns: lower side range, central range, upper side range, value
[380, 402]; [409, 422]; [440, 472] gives 0.2 K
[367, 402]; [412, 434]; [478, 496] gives 1.9 K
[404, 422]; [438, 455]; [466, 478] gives 0.2 K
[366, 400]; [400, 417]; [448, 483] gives 0.2 K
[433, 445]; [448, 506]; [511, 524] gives -3.1 K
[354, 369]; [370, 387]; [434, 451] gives -0.5 K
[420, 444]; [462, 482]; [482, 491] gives 2.3 K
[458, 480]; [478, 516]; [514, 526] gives -3.6 K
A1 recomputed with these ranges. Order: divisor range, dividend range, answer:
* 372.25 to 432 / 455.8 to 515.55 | 0.94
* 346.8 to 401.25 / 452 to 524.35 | 0.89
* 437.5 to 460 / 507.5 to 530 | 0.93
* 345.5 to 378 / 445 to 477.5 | 0.85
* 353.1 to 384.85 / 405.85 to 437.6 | 0.90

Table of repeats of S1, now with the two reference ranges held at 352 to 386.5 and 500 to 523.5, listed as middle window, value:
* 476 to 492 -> -2.31 K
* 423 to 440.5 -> 0.42 K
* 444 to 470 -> 1.23 K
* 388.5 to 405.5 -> 0.01 K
